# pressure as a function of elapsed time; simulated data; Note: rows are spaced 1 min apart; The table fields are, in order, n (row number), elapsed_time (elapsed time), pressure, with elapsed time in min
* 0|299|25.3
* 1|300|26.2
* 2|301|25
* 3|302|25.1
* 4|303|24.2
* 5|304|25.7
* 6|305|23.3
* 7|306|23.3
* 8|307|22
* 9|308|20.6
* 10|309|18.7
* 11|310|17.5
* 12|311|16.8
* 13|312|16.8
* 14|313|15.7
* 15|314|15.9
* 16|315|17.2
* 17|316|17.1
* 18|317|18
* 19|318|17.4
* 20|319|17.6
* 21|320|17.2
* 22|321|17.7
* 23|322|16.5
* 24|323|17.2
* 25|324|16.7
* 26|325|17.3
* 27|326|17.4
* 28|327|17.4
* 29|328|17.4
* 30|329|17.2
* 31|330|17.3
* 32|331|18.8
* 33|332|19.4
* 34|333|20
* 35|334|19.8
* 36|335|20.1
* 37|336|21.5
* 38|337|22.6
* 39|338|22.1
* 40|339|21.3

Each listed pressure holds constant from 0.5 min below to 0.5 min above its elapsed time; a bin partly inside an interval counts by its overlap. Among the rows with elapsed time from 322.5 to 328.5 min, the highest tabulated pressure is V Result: 17.4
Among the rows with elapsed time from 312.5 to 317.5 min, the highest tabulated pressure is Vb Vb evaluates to 18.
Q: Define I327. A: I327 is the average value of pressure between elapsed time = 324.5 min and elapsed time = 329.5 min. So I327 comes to 17.3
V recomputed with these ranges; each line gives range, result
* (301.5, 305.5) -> 25.7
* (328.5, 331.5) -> 18.8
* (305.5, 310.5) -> 23.3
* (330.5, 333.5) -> 20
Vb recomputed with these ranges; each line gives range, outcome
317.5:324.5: 17.7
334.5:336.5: 21.5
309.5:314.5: 17.5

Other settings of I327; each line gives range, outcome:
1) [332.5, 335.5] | 20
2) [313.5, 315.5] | 16.6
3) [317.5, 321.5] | 17.5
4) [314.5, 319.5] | 17.5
